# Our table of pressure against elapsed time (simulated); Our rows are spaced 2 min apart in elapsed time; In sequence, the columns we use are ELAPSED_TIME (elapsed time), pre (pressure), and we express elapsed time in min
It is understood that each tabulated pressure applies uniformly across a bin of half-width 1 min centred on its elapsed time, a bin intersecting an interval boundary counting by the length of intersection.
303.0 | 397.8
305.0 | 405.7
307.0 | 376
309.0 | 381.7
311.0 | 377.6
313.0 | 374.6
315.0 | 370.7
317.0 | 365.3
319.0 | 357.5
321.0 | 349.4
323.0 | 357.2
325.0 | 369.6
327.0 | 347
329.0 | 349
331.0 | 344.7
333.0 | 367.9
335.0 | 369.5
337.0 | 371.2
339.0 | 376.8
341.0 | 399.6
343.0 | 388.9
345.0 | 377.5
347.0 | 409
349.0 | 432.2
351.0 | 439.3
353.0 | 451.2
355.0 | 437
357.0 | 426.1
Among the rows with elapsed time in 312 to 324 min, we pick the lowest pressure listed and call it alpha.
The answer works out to 349.4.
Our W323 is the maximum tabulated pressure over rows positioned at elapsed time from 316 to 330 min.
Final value 369.6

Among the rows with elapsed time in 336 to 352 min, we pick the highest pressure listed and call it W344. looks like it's 439.3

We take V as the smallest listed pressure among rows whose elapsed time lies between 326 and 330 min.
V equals 347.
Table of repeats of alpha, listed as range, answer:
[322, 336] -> 344.7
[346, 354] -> 409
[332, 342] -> 367.9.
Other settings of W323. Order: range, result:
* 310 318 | 377.6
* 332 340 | 376.8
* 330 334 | 367.9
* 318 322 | 357.5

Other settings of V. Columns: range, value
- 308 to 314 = 374.6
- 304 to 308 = 376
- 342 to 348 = 377.5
